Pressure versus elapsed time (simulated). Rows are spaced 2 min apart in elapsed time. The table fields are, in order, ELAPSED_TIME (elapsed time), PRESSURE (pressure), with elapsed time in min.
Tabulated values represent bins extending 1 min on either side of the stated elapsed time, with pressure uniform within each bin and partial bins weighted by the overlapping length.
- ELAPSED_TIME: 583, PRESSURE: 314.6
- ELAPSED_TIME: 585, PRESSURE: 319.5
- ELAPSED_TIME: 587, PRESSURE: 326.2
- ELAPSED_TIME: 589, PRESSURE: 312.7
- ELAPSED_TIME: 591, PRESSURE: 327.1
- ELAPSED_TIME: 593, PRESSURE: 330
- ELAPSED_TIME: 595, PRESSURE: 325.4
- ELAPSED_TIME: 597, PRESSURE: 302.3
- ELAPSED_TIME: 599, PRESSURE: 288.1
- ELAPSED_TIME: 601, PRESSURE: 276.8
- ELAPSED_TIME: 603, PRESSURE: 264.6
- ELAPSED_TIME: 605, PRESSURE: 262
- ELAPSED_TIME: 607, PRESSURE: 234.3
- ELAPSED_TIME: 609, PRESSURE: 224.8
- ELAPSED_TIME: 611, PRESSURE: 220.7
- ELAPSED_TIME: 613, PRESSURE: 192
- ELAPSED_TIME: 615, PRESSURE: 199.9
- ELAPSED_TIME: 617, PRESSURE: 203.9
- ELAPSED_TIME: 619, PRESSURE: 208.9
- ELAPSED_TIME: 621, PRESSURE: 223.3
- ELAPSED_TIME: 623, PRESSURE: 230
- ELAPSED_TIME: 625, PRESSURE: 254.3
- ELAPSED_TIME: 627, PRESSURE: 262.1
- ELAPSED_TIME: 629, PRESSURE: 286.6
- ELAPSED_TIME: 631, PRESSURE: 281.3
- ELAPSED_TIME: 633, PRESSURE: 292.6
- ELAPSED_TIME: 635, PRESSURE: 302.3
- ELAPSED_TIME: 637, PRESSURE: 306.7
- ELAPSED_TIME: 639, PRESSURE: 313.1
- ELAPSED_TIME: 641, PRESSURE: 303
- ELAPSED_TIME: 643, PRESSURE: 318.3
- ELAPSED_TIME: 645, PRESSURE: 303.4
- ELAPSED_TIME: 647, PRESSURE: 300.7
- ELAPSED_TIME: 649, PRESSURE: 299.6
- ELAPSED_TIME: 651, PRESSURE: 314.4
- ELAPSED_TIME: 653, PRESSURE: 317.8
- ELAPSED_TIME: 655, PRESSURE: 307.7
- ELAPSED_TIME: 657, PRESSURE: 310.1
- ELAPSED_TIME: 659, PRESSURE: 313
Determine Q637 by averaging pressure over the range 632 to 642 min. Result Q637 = 304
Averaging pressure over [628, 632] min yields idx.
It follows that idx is 284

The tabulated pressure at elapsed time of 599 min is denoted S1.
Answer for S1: 288.1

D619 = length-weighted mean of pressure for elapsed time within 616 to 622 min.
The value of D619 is 212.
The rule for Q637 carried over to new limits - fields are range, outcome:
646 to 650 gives 300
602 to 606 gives 263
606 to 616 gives 214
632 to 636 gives 297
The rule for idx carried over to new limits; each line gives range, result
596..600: 295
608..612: 223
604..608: 248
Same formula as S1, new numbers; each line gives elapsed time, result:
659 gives 313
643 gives 318.3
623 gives 230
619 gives 208.9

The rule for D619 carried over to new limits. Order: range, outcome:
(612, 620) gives 201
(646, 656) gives 308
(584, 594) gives 323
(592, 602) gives 305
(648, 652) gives 307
